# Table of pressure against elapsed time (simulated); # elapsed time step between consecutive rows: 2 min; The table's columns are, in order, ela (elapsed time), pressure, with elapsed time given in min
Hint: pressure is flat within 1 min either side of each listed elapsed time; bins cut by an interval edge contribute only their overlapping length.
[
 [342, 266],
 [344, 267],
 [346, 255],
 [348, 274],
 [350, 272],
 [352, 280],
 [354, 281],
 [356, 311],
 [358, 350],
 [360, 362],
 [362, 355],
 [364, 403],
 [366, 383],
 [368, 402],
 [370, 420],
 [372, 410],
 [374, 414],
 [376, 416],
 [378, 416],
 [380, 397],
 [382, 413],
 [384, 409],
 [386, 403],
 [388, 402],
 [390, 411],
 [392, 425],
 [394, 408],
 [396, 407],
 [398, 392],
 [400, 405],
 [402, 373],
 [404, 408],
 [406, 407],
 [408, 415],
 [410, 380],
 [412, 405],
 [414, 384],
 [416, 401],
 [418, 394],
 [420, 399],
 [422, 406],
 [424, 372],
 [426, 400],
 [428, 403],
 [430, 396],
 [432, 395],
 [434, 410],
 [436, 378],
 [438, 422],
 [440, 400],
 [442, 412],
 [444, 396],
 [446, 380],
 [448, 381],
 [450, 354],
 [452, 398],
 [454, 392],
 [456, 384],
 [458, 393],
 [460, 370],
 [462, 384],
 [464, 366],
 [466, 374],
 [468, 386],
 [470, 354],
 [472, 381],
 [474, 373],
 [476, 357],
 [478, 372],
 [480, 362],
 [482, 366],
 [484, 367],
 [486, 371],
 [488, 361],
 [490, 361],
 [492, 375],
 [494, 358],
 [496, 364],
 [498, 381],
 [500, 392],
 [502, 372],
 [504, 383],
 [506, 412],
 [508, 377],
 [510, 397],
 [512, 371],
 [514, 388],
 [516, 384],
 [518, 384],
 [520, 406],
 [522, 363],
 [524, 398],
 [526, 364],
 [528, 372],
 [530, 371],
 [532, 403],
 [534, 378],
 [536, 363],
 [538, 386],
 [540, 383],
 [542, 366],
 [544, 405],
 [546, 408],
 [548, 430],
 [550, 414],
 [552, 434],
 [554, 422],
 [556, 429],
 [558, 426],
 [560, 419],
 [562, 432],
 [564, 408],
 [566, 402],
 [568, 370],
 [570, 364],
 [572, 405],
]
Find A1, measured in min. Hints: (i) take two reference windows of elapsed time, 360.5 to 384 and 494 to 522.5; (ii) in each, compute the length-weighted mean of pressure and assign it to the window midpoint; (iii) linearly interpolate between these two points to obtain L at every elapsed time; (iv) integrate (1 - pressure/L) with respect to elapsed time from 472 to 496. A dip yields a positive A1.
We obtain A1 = 1.3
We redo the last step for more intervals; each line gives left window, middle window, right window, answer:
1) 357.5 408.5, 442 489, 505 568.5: 2.65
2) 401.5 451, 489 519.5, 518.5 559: 1.18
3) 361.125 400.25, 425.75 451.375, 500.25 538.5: 0.09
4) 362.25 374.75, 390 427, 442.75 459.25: -0.51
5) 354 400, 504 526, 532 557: 0.74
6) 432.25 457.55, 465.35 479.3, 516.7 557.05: 0.78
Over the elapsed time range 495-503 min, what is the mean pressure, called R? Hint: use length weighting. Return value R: 377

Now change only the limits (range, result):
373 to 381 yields 411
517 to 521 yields 395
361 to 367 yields 380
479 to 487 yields 366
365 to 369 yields 392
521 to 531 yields 374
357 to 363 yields 356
